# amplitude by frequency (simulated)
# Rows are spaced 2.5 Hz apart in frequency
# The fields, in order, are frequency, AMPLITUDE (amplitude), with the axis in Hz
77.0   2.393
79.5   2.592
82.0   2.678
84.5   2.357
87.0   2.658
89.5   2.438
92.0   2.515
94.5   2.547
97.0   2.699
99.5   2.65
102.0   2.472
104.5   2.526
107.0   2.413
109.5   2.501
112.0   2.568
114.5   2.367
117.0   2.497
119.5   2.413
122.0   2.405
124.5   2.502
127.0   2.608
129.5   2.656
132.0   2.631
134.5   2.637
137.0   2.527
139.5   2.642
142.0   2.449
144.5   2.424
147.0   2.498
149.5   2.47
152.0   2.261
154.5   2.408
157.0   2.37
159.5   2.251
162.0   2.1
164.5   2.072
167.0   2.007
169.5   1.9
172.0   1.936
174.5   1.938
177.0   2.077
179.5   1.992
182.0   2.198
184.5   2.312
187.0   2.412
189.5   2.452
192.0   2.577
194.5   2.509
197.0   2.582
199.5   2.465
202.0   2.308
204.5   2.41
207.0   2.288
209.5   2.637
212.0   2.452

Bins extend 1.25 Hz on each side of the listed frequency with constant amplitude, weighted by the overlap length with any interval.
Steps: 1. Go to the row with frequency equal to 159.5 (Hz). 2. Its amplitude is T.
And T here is 2.251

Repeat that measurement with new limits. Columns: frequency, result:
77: 2.393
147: 2.498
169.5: 1.9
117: 2.497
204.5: 2.41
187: 2.412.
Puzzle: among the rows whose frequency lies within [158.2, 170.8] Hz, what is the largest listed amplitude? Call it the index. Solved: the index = 2.251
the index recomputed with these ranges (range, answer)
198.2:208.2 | 2.465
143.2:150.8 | 2.498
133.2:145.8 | 2.642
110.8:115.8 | 2.568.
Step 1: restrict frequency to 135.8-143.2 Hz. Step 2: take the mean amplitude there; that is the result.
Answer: 2.54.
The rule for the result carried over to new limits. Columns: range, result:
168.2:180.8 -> 1.97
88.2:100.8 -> 2.57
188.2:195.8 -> 2.51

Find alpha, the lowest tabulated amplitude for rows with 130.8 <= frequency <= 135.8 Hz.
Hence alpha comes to 2.631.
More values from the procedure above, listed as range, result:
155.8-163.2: 2.1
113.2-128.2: 2.367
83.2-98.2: 2.357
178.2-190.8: 1.992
